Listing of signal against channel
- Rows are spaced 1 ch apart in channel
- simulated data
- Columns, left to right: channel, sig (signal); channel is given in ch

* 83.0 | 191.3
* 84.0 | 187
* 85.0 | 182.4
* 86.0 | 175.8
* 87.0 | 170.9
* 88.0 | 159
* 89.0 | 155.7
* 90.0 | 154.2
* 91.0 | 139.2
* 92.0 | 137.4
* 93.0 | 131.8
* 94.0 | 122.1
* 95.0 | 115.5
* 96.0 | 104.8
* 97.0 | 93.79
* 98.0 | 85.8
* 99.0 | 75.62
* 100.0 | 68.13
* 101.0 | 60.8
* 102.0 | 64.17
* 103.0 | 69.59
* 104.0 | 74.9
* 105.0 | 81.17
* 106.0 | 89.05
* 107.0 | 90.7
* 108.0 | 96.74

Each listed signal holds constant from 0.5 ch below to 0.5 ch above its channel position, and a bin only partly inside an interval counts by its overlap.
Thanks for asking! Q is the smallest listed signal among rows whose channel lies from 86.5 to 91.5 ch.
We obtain 139.2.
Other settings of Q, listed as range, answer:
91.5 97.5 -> 93.79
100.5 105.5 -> 60.8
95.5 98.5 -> 85.8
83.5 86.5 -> 175.8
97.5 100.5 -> 68.13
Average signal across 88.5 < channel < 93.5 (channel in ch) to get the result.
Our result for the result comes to 144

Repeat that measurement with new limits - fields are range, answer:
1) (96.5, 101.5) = 76.8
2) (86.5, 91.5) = 156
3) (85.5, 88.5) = 169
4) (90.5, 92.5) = 138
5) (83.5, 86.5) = 182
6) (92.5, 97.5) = 114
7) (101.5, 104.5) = 69.6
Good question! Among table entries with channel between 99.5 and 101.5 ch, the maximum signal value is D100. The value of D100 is 68.13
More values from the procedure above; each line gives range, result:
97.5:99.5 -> 85.8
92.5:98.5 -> 131.8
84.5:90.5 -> 182.4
